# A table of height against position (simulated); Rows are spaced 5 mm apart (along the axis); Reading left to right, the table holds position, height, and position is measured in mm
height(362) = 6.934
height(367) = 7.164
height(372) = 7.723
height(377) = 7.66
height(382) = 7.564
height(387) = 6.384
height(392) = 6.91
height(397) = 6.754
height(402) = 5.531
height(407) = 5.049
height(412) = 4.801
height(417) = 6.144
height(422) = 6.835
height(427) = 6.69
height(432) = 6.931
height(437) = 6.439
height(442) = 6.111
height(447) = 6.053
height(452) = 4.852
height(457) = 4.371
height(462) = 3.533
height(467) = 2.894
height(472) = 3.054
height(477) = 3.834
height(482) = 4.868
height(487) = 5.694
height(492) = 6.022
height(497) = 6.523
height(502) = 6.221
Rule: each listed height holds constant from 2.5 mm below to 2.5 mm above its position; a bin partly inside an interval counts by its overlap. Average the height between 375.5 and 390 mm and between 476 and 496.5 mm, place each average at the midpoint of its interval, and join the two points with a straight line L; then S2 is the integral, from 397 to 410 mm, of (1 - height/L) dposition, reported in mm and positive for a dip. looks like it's 2.4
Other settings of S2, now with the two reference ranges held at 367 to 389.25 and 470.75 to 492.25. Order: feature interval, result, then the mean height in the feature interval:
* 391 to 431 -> 2.2 mm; 6.09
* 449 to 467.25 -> 4.1 mm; 4.1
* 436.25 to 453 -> -0.8 mm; 5.89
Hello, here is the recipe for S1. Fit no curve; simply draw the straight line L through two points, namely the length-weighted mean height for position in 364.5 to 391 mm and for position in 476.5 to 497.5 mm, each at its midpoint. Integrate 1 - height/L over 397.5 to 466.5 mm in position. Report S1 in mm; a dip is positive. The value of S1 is 8.4 mm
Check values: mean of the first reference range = 7.28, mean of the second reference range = 5.43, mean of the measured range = 5.59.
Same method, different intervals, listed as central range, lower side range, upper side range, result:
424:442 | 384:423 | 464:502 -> -3.4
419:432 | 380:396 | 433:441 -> -0.4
